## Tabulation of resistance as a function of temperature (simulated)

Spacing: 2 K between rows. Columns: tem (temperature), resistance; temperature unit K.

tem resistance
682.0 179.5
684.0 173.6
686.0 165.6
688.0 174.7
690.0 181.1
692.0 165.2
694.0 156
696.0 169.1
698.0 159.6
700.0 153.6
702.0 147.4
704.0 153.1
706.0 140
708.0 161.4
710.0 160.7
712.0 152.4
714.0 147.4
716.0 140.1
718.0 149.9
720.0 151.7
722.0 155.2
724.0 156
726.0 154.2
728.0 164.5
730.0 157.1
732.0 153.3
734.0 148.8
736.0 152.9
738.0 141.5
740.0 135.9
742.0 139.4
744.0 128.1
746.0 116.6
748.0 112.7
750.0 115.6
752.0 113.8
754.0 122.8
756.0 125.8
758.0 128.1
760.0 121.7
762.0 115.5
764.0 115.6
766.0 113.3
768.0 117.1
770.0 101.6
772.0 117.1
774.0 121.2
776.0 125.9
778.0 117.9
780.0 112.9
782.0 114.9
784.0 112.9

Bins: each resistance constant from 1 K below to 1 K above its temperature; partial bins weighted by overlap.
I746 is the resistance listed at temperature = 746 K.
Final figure 116.6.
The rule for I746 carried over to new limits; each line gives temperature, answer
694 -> 156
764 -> 115.6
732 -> 153.3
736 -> 152.9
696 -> 169.1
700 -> 153.6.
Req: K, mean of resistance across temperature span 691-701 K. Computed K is 161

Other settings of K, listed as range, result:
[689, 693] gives 173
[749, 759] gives 121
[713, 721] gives 147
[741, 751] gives 122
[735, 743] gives 142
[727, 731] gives 161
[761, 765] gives 116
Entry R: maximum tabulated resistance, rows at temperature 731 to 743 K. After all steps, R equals 153.3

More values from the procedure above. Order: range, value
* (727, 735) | 164.5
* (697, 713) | 161.4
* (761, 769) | 117.1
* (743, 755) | 128.1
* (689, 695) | 181.1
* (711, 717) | 152.4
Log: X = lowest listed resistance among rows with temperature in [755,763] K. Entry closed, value 115.5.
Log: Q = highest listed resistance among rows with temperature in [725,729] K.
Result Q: 164.5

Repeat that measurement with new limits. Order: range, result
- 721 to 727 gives 156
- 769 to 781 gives 125.9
